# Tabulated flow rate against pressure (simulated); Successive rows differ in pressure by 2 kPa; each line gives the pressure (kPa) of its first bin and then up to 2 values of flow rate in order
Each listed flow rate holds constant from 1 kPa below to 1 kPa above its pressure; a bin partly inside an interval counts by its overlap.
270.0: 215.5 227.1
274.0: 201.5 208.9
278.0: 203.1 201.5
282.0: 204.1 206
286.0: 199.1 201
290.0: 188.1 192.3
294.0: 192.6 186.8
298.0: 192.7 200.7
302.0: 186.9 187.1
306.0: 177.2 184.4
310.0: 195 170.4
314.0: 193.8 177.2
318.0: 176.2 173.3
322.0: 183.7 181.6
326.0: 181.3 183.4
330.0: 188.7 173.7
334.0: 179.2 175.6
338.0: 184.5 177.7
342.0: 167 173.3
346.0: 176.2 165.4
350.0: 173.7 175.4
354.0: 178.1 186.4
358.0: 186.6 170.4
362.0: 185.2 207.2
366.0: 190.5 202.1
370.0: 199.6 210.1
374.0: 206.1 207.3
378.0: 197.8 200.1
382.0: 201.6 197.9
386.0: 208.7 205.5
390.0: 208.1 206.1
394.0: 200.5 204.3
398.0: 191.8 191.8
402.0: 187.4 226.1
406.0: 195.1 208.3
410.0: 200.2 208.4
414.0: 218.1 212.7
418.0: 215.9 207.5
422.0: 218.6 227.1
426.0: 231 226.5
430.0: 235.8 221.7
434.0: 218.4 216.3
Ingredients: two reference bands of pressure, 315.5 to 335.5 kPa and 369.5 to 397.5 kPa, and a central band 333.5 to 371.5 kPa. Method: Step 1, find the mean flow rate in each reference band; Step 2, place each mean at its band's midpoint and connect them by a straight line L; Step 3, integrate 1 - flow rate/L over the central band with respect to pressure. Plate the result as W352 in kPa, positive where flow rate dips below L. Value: 1.8 kPa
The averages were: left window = 180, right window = 204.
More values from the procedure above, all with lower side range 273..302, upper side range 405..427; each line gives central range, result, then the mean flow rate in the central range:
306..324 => 1.8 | 181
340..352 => 1.9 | 172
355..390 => 1.7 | 198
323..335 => 1.3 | 181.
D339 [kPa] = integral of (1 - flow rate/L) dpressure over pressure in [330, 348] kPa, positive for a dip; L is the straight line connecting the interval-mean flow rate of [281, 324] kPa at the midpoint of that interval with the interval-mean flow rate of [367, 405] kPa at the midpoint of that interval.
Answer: 1.74 kPa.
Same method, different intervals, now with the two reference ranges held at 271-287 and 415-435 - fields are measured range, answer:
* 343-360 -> 3.0 kPa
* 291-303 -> 0.9 kPa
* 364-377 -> 0.8 kPa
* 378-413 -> 2.6 kPa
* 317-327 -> 1.5 kPa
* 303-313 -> 1.3 kPa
